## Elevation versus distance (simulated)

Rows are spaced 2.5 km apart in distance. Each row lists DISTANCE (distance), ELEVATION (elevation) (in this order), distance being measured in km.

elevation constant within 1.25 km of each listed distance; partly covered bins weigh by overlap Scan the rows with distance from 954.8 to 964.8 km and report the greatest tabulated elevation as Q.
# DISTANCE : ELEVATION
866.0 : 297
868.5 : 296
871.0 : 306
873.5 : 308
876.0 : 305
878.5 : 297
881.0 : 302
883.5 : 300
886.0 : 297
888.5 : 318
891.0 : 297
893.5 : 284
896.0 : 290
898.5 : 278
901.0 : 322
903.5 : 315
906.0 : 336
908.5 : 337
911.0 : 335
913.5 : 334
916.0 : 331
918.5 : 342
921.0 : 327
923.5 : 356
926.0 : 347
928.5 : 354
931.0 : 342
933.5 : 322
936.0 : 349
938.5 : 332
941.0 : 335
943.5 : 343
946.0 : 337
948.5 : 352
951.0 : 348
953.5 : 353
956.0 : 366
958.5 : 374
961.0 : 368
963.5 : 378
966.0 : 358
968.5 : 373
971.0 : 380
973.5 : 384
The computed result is 378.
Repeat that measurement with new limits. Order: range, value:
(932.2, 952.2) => 352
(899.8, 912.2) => 337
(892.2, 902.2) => 322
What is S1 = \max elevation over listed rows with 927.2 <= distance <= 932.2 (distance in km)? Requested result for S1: 354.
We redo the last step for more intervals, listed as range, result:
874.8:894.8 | 318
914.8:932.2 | 356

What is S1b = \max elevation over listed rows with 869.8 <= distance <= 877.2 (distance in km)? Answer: 308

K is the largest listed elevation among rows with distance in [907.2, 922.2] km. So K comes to 342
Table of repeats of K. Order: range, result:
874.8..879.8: 305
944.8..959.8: 374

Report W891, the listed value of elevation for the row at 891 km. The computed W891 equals 297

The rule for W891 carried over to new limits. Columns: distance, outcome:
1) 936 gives 349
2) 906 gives 336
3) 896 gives 290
